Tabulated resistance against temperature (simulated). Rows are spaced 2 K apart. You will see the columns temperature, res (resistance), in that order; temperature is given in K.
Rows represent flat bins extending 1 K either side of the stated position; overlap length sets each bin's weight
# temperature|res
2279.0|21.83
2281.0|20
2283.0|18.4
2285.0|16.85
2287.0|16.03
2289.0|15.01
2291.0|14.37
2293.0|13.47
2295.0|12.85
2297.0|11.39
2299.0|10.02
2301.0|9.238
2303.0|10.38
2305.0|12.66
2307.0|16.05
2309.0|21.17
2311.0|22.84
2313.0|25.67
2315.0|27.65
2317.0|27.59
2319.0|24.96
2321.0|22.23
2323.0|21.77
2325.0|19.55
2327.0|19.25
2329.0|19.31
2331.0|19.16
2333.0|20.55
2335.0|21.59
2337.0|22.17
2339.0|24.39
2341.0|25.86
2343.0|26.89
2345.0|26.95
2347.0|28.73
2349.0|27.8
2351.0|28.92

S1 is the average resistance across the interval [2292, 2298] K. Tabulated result 12.6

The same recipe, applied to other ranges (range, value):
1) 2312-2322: 25.6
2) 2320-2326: 21.2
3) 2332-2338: 21.4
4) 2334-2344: 24.2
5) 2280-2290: 17.3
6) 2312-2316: 26.7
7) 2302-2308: 13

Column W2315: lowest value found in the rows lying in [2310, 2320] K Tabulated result 22.84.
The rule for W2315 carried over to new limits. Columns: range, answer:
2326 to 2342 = 19.16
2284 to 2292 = 14.37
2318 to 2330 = 19.25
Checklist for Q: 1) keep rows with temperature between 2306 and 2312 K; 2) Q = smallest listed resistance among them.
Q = 16.05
